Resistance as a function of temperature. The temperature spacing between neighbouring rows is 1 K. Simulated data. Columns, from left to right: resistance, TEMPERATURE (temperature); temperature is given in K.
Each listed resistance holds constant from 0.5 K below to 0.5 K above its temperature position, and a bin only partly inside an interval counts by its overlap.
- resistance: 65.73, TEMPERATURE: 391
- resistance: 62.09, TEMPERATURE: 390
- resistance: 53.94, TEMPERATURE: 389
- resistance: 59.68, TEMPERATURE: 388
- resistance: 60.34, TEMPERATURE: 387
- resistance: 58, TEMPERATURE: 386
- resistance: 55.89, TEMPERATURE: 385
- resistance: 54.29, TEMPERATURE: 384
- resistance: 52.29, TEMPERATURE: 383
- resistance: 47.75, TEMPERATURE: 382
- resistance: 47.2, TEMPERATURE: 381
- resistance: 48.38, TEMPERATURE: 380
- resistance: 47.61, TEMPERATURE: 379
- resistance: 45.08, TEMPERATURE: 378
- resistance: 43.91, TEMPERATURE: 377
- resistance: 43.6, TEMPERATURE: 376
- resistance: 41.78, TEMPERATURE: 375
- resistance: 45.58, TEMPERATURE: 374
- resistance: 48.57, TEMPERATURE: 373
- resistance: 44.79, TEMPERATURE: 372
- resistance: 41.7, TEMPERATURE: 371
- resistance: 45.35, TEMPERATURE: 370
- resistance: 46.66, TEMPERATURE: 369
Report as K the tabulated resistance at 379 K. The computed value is 47.61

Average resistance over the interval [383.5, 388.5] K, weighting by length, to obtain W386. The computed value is 57.6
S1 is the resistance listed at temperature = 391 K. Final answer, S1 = 65.73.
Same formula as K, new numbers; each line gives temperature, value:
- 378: 45.08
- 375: 41.78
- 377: 43.91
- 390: 62.09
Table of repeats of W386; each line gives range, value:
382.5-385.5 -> 54.2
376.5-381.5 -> 46.4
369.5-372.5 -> 43.9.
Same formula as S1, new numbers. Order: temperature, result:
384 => 54.29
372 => 44.79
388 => 59.68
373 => 48.57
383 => 52.29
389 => 53.94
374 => 45.58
